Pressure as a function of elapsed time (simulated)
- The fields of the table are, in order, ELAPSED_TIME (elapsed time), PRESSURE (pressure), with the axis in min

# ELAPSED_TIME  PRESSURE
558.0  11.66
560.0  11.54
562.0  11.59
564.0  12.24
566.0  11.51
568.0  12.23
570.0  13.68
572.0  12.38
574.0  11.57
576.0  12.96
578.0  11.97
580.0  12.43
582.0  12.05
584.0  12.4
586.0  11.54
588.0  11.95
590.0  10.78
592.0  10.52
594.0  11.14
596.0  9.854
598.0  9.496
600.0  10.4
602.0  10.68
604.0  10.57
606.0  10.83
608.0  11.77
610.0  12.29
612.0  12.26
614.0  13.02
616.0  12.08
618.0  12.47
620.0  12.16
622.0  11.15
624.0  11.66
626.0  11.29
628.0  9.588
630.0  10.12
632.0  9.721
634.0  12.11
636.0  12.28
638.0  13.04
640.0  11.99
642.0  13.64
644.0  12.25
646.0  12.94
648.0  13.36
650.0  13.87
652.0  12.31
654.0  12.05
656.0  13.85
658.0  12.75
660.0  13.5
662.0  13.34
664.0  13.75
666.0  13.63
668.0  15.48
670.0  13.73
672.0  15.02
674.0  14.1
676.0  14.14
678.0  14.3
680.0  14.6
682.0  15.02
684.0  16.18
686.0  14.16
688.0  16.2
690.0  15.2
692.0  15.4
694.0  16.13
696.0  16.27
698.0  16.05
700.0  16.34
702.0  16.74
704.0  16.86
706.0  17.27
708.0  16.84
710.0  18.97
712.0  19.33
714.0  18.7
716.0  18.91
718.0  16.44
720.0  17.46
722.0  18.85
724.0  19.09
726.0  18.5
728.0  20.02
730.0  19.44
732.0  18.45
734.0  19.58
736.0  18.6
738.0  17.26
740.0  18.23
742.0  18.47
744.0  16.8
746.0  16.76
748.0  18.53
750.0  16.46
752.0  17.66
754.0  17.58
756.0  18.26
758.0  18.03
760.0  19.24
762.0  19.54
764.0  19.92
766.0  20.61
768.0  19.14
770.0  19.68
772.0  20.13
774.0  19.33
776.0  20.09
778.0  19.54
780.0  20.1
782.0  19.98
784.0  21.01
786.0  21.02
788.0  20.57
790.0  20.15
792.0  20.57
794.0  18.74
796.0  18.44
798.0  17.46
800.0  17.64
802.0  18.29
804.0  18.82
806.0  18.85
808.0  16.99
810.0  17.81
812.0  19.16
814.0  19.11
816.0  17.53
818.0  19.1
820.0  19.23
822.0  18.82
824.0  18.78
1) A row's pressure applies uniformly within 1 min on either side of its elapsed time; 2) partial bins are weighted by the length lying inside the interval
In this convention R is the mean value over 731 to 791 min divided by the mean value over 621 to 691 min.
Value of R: 1.44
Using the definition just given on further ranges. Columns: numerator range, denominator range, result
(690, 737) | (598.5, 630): 1.56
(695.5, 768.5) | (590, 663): 1.53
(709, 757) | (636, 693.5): 1.31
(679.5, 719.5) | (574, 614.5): 1.45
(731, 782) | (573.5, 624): 1.62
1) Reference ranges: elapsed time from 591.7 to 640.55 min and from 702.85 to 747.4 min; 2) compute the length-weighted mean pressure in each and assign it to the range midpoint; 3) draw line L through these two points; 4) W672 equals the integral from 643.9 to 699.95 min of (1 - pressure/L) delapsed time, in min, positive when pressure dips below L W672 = 1.9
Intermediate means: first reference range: 11.3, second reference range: 18.2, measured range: 14.3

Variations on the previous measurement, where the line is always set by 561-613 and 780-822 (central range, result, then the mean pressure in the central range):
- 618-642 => 2.9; 11.5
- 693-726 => -3.5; 17.5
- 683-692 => -0.2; 15.4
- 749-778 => -2.0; 19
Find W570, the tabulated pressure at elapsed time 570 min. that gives 13.68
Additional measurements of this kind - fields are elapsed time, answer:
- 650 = 13.87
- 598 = 9.496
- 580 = 12.43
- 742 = 18.47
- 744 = 16.8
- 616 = 12.08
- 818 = 19.1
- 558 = 11.66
